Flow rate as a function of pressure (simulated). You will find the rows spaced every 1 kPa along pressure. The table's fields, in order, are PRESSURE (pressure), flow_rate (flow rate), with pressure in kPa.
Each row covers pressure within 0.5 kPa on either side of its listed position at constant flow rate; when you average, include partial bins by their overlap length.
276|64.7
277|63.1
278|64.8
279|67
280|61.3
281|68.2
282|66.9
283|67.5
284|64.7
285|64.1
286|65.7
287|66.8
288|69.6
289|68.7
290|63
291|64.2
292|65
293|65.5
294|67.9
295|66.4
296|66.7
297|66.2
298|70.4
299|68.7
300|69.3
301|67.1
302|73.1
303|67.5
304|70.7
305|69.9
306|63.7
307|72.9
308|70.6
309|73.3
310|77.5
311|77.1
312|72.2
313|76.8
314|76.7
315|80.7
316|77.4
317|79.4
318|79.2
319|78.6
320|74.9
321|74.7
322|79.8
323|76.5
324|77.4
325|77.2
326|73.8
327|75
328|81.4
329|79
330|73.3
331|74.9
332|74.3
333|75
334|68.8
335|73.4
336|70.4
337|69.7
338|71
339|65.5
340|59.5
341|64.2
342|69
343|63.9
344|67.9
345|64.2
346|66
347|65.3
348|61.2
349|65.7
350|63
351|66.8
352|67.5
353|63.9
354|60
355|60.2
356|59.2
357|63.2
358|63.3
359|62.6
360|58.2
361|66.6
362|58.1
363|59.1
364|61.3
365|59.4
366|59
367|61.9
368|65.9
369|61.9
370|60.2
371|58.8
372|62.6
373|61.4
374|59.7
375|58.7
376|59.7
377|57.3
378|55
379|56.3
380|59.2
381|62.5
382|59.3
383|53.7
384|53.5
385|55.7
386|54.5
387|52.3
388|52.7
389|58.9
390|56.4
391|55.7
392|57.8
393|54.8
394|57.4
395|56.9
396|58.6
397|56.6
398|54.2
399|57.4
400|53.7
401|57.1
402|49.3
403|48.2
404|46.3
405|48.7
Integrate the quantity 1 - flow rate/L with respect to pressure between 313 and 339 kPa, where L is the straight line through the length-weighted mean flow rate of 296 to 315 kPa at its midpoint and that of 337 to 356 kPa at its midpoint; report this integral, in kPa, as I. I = -2.8 kPa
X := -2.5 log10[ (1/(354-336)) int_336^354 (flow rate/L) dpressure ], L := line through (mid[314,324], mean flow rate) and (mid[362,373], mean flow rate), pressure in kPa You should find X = 0.05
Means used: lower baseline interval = 77.8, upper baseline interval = 60.9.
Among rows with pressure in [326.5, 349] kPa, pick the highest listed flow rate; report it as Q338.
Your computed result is 81.4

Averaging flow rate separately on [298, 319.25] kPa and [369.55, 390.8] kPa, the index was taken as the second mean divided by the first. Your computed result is 0.8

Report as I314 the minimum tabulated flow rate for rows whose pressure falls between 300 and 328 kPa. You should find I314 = 63.7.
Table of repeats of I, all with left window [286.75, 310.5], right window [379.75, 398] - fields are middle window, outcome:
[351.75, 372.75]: -0.5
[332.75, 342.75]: -0.8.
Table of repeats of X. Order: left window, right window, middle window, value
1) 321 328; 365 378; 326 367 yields 0.05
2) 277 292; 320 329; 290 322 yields 0.00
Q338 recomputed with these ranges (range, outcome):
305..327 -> 80.7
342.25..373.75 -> 67.9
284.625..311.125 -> 77.5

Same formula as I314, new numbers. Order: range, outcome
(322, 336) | 68.8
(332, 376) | 58.1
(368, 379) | 55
